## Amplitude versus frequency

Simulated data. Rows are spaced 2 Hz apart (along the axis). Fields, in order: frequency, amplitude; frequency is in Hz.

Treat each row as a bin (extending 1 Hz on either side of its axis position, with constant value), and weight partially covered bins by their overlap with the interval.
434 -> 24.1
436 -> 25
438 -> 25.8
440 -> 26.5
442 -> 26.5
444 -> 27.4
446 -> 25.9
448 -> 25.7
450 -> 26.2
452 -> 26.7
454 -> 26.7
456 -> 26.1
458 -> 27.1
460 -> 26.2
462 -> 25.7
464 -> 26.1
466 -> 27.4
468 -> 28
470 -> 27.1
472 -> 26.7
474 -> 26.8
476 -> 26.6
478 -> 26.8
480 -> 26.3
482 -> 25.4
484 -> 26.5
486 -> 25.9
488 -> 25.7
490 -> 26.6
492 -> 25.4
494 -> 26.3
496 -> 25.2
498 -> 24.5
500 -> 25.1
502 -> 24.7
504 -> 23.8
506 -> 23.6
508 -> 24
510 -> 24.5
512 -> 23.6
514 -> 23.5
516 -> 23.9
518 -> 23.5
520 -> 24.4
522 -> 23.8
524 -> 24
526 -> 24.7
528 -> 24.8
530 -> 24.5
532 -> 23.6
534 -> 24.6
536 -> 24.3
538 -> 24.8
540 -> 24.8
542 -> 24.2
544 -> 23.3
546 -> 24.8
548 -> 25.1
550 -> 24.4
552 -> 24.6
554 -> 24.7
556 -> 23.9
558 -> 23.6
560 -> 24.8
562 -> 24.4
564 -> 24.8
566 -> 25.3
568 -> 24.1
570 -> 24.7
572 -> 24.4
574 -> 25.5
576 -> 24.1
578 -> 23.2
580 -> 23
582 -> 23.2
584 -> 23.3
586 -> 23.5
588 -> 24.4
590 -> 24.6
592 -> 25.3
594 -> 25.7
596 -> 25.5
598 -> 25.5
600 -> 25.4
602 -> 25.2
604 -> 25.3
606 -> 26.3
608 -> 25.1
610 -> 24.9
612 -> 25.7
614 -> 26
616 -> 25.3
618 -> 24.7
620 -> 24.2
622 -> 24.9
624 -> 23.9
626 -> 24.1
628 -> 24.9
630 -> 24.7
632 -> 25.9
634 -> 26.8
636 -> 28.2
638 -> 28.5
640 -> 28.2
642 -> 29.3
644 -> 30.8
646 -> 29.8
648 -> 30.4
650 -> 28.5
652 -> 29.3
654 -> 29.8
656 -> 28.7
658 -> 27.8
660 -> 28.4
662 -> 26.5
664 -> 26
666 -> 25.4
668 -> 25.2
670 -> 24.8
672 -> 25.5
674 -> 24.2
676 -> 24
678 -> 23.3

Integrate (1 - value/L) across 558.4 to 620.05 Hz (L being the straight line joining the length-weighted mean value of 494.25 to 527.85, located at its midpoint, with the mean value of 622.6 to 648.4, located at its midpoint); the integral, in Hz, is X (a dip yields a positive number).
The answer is 3.2 Hz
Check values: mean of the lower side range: 24.2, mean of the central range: 24.8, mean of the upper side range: 27.2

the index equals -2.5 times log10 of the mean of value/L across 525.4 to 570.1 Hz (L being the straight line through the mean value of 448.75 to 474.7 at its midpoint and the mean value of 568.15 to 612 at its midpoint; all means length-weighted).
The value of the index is 0.04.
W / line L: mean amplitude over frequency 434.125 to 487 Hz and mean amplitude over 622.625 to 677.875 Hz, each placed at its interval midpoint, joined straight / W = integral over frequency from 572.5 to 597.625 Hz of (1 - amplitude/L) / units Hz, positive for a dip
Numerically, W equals 2.3 Hz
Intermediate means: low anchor 26.4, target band 24.3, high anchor 26.9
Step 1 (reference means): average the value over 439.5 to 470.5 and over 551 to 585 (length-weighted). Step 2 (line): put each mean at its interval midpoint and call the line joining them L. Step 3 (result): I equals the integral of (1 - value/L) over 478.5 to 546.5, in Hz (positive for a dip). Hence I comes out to 1.9 Hz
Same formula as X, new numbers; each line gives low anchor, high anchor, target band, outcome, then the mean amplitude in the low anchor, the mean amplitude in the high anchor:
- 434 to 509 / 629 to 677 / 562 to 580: 1.56 Hz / 26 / 27.4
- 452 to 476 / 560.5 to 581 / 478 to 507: 0.76 Hz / 26.7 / 24.4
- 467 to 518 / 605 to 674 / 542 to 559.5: 1.09 Hz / 25.4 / 26.7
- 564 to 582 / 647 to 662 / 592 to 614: 0.38 Hz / 24.3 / 28.8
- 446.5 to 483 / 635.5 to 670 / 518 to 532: 1.45 Hz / 26.5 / 28.2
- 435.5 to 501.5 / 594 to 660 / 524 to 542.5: 1.37 Hz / 26.2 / 26.7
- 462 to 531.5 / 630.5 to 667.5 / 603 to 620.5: 1.36 Hz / 25.3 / 28.2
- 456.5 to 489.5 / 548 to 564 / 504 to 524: 1.26 Hz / 26.5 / 24.4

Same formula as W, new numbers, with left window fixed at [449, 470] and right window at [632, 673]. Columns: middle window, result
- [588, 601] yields 1.05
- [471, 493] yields 0.44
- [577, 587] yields 1.52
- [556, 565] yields 0.97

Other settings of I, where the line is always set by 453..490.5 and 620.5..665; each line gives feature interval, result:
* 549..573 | 2.3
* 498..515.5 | 1.7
